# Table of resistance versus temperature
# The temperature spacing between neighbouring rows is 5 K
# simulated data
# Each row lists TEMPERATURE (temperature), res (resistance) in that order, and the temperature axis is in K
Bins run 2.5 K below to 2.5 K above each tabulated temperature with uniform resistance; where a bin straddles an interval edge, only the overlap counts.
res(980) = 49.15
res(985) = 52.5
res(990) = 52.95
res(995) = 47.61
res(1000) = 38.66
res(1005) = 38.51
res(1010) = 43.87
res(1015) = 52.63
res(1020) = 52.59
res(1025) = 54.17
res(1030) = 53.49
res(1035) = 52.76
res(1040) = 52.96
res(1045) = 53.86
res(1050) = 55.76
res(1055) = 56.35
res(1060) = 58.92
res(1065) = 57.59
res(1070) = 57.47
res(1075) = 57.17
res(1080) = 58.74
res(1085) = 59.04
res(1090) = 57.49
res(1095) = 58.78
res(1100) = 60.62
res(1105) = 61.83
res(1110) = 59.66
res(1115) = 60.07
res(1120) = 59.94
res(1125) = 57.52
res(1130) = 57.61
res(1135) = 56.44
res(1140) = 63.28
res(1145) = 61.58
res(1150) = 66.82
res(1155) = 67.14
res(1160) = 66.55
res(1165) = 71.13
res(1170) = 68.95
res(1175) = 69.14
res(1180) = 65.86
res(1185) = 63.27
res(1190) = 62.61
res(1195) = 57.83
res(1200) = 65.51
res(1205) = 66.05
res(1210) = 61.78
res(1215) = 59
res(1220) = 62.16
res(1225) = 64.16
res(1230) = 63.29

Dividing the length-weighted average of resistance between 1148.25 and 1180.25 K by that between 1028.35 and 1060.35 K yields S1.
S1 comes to 1.2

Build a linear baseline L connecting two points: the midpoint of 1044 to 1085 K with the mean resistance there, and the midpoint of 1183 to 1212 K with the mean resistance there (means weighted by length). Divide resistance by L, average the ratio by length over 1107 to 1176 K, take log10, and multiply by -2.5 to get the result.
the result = -0.05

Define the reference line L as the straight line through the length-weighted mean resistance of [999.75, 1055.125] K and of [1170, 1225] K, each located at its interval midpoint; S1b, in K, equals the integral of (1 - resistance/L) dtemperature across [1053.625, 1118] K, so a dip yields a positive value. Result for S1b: -4.3 K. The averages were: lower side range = 50.7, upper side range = 63.6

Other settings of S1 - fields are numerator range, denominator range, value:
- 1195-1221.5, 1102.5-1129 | 1.05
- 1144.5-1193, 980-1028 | 1.38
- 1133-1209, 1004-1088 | 1.20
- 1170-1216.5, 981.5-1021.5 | 1.35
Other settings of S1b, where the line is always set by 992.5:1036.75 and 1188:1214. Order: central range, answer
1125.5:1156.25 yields -2.0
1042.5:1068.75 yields -2.7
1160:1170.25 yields -1.7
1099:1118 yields -1.8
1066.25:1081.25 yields -1.4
